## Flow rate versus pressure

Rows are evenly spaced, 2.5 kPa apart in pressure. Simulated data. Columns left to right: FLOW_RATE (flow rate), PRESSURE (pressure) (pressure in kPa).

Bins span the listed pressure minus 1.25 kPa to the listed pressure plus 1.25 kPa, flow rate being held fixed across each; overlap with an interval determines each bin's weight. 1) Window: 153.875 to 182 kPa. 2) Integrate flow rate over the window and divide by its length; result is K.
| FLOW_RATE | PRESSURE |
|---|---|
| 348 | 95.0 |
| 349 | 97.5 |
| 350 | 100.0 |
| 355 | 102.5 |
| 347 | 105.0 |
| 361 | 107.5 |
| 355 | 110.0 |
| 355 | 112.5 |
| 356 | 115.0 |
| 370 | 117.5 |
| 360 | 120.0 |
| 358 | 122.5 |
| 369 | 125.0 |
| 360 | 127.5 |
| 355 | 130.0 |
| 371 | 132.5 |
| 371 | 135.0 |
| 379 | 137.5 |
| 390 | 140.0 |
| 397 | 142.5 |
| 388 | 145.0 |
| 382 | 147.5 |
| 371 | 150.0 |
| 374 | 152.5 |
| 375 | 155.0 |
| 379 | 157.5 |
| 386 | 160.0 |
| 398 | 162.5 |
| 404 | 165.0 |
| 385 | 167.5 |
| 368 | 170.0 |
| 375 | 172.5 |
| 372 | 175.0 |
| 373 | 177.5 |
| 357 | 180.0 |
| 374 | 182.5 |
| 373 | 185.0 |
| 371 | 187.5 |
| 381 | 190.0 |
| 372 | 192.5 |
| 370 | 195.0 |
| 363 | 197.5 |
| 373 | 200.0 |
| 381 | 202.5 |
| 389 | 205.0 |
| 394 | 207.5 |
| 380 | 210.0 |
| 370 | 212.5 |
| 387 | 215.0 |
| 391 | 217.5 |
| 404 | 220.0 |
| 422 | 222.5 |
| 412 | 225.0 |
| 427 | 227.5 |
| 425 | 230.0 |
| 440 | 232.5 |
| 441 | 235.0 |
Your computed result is 379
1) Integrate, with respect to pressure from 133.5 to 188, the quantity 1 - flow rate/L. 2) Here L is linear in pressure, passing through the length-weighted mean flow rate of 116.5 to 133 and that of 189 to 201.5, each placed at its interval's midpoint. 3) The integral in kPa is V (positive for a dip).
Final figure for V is -1.8 kPa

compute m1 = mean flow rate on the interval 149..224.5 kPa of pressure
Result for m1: 381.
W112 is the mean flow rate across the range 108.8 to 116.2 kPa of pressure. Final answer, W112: 355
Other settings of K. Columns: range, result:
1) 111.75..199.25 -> 374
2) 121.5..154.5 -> 374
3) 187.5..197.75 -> 372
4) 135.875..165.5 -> 385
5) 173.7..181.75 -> 368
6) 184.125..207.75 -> 376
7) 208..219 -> 383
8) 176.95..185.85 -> 369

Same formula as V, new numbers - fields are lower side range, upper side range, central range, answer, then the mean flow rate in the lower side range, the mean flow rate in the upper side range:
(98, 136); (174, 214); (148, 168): -0.89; 359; 375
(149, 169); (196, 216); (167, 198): 0.81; 384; 379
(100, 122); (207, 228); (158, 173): -0.33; 357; 398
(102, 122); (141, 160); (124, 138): 0.09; 357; 381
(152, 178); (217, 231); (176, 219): 2.48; 381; 414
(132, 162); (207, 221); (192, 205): 0.41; 381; 387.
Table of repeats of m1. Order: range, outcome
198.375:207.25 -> 382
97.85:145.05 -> 365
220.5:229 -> 419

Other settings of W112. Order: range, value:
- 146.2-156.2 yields 376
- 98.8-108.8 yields 353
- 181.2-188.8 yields 373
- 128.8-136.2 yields 366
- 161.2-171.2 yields 389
